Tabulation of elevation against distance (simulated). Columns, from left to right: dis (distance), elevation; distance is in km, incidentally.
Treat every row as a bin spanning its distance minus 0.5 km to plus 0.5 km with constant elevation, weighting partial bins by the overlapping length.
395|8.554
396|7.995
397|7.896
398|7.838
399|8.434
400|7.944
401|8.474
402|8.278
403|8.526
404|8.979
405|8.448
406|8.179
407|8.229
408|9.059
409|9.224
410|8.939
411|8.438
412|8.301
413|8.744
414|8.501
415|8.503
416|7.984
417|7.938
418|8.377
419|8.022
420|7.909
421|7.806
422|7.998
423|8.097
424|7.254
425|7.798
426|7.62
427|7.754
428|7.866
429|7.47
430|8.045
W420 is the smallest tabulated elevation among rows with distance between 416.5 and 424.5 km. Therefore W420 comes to 7.254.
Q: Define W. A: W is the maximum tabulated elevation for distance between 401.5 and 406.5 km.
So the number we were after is 8.979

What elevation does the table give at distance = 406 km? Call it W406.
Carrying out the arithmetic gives 8.179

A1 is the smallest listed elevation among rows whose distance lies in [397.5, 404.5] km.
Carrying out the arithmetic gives 7.838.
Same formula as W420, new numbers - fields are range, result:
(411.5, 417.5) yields 7.938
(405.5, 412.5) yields 8.179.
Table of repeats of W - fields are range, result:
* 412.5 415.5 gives 8.744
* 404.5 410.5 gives 9.224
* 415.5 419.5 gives 8.377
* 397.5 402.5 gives 8.474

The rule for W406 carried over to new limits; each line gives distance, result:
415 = 8.503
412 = 8.301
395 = 8.554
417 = 7.938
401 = 8.474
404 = 8.979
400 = 7.944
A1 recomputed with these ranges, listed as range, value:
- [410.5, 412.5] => 8.301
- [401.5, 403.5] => 8.278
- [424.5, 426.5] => 7.62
